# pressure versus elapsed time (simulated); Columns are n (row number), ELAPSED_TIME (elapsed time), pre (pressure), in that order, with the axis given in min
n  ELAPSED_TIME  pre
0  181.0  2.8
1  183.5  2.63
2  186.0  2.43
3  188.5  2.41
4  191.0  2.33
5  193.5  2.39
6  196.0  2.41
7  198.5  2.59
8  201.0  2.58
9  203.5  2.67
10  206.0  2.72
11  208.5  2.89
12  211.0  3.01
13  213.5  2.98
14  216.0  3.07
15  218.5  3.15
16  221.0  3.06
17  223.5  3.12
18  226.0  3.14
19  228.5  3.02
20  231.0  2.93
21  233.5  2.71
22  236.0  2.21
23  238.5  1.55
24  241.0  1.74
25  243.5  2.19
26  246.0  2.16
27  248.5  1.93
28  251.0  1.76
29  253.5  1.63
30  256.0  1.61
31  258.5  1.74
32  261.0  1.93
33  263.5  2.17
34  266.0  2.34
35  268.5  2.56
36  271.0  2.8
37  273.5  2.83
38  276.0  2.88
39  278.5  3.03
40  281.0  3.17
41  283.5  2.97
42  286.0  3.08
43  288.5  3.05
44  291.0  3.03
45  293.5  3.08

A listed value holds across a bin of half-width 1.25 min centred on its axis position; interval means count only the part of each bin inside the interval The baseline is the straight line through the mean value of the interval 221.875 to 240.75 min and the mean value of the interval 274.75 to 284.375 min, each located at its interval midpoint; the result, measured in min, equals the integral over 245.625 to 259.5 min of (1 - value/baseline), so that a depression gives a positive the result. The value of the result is 5.02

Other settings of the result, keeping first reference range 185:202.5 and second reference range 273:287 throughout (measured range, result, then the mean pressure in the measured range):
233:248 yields 3.8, 2.05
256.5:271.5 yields 3.6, 2.2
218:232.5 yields -2.2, 3.06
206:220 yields -2.3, 2.99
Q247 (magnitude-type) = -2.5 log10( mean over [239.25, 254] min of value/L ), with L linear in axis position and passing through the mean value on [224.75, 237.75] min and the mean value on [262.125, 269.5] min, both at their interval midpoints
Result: 0.33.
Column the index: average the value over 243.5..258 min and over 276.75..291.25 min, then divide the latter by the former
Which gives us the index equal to 1.65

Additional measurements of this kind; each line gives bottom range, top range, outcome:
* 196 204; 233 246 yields 0.80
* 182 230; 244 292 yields 0.88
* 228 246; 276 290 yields 1.33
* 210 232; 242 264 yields 0.62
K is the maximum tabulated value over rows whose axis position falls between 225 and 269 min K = 3.14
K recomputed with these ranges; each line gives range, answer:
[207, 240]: 3.15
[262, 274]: 2.83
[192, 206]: 2.72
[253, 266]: 2.34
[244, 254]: 2.16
